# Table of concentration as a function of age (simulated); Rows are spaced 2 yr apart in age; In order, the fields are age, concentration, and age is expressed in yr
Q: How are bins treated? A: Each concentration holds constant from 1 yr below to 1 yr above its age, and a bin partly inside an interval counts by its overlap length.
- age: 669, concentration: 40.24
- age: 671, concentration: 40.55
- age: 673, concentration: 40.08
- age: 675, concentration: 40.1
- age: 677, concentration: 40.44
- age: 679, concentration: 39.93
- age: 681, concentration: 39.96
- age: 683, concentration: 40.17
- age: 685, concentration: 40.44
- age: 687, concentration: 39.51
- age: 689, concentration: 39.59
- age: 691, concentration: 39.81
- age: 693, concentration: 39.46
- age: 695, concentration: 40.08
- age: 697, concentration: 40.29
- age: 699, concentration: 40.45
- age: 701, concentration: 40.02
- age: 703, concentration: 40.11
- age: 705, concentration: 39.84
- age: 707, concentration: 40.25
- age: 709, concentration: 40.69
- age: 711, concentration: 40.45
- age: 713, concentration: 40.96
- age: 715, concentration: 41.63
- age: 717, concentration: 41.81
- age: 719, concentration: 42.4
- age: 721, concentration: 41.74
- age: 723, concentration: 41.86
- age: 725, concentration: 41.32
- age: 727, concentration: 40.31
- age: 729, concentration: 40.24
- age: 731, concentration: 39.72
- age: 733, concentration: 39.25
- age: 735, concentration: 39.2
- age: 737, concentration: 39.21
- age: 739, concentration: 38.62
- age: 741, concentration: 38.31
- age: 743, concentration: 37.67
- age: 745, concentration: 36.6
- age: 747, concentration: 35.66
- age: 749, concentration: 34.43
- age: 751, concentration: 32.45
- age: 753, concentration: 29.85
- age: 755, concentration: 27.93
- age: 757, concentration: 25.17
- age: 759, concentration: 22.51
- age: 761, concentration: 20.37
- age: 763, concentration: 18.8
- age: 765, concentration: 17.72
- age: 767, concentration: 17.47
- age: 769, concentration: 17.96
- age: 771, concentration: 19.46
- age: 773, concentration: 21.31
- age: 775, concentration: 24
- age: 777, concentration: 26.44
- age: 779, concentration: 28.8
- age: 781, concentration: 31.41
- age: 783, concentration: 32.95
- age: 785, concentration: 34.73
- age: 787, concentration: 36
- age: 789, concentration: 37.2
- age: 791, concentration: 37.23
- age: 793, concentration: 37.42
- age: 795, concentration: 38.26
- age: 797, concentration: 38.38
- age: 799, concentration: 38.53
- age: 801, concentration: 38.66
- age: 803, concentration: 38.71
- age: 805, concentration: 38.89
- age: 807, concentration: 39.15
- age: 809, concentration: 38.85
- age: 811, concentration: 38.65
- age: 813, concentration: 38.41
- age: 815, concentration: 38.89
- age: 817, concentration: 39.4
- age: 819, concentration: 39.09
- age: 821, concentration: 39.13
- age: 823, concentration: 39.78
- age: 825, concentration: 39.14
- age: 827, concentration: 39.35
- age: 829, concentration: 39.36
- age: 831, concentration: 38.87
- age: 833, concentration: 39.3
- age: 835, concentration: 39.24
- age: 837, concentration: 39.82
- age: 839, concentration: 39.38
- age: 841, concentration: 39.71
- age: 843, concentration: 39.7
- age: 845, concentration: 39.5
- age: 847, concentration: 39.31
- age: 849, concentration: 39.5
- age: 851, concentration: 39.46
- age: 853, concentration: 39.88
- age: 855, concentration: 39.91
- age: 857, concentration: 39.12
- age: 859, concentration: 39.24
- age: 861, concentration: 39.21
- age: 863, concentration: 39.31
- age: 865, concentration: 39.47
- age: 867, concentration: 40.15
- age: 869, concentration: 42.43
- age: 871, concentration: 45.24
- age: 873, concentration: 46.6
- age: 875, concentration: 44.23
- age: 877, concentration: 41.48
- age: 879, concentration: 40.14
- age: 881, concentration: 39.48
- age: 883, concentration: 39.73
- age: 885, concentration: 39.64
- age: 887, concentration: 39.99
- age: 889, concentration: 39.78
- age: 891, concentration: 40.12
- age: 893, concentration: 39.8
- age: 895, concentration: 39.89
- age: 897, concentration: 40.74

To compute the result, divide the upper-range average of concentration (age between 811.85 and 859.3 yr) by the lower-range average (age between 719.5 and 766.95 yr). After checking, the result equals 1.2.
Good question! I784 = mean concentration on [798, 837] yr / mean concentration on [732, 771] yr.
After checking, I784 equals 1.32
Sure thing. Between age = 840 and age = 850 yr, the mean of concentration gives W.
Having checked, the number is 39.5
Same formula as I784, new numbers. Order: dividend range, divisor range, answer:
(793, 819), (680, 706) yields 0.97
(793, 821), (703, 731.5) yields 0.95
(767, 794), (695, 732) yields 0.72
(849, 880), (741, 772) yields 1.54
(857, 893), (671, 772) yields 1.13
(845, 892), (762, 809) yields 1.31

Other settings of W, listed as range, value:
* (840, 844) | 39.7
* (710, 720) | 41.5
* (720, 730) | 41.1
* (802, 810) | 38.9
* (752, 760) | 26.4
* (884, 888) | 39.8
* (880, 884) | 39.6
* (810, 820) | 38.9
